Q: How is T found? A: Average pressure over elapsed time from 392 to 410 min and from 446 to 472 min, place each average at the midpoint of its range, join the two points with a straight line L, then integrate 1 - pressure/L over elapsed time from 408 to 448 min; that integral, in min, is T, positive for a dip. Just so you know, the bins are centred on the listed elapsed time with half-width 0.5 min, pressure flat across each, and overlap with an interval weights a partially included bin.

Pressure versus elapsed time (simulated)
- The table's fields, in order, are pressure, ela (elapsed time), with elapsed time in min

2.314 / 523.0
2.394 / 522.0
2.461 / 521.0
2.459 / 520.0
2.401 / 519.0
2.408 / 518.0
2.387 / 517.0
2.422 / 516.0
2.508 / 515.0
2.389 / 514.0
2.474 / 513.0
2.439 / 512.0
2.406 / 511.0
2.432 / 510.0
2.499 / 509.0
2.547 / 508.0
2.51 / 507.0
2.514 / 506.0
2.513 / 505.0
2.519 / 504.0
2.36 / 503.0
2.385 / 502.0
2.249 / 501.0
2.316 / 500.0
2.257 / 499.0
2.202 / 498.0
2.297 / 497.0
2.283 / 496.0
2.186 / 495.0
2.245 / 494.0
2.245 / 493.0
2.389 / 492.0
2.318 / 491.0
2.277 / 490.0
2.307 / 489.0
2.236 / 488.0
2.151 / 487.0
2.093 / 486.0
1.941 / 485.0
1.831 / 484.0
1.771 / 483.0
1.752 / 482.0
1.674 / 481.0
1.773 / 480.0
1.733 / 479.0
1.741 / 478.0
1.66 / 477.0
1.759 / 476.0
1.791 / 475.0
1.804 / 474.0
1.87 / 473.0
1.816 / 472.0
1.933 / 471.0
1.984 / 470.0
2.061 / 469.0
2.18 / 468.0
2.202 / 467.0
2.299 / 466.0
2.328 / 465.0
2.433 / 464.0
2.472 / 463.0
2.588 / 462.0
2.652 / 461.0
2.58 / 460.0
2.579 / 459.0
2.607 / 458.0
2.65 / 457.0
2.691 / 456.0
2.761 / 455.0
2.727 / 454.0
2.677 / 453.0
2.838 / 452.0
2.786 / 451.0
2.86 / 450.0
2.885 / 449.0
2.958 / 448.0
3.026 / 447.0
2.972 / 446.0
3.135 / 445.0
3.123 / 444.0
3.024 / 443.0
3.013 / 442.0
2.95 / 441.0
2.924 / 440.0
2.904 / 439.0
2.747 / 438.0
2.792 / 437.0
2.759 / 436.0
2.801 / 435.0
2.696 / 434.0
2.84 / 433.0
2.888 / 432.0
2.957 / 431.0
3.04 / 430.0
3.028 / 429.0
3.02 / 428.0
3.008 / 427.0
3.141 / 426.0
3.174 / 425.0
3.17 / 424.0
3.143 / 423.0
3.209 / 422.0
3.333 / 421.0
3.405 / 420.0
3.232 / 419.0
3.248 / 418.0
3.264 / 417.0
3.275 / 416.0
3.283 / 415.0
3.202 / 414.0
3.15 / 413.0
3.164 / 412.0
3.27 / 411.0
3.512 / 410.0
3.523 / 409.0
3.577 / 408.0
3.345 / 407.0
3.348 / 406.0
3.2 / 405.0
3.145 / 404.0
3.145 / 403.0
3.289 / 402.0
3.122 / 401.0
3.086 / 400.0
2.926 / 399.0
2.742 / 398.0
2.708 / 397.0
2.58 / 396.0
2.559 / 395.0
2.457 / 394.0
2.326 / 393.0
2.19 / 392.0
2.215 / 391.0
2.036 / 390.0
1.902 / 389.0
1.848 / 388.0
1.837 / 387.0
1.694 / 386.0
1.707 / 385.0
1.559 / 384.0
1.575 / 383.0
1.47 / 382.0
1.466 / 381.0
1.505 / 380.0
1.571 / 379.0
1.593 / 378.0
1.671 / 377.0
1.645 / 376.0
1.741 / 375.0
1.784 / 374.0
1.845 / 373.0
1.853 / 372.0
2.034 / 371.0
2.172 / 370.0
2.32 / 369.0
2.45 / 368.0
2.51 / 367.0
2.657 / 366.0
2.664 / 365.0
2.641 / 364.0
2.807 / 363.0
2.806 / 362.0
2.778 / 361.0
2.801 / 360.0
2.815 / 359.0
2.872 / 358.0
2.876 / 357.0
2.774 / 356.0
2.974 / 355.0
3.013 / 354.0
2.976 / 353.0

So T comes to -4.4 min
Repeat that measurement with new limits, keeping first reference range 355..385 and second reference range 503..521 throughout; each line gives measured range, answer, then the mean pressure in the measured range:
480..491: 1.83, 2.01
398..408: -4.12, 3.18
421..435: -4.45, 3.03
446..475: -1.39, 2.47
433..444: -2.63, 2.87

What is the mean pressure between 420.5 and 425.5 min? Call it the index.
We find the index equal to 3.21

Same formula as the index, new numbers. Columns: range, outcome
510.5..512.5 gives 2.42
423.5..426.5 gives 3.16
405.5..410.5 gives 3.46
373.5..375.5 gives 1.76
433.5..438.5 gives 2.76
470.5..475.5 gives 1.84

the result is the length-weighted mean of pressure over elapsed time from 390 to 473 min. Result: 2.85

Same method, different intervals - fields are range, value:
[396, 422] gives 3.21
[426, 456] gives 2.9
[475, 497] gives 2.02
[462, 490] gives 2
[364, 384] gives 1.93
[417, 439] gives 3.03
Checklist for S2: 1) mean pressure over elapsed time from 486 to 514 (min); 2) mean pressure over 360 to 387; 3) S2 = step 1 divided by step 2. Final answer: 1.16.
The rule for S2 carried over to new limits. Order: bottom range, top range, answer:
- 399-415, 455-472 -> 0.73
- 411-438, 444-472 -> 0.84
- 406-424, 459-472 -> 0.70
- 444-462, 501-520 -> 0.88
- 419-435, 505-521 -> 0.80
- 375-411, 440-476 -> 1.06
